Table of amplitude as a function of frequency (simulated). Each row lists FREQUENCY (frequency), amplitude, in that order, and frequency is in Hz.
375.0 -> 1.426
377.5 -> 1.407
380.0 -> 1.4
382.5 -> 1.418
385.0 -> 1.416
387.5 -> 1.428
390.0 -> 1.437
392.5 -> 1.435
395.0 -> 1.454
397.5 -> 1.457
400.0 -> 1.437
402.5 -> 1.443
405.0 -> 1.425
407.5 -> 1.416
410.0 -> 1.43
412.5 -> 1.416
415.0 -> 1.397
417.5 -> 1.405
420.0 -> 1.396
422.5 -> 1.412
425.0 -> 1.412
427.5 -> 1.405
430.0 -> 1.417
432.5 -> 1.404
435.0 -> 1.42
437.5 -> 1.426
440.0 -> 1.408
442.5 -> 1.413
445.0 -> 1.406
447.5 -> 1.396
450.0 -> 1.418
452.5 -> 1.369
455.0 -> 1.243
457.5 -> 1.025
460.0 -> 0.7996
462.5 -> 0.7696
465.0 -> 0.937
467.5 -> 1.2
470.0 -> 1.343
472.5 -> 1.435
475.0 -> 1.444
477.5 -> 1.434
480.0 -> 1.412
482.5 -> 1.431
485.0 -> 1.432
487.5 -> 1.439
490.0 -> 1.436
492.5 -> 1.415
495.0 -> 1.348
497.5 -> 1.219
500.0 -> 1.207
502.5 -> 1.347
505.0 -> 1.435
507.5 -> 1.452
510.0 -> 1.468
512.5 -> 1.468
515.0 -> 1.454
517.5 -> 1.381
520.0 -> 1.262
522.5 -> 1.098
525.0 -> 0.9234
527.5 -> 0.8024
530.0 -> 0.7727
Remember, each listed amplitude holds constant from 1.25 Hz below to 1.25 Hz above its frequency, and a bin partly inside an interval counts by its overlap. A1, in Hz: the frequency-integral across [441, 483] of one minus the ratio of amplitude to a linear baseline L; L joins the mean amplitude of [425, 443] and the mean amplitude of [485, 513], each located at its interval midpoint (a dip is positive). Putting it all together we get 4.2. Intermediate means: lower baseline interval 1.41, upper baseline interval 1.38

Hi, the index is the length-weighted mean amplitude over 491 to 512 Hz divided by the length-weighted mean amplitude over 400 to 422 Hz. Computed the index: 0.96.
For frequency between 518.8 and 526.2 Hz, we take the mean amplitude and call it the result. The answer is 1.09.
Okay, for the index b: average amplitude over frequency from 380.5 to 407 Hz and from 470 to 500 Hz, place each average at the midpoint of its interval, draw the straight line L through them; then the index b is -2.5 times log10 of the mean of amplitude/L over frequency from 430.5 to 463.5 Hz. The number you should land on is 0.11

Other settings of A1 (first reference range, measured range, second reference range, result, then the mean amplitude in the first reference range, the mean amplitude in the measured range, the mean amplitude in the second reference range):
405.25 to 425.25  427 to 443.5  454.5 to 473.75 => -1.75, 1.41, 1.41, 1.09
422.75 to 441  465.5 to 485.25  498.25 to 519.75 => 0.40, 1.41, 1.37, 1.39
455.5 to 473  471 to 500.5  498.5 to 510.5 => -4.06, 1.06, 1.39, 1.37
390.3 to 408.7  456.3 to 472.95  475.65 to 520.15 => 4.18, 1.44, 1.06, 1.4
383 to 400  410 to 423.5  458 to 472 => -1.14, 1.44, 1.41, 1.03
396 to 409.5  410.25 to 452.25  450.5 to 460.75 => -4.36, 1.44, 1.41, 1.15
